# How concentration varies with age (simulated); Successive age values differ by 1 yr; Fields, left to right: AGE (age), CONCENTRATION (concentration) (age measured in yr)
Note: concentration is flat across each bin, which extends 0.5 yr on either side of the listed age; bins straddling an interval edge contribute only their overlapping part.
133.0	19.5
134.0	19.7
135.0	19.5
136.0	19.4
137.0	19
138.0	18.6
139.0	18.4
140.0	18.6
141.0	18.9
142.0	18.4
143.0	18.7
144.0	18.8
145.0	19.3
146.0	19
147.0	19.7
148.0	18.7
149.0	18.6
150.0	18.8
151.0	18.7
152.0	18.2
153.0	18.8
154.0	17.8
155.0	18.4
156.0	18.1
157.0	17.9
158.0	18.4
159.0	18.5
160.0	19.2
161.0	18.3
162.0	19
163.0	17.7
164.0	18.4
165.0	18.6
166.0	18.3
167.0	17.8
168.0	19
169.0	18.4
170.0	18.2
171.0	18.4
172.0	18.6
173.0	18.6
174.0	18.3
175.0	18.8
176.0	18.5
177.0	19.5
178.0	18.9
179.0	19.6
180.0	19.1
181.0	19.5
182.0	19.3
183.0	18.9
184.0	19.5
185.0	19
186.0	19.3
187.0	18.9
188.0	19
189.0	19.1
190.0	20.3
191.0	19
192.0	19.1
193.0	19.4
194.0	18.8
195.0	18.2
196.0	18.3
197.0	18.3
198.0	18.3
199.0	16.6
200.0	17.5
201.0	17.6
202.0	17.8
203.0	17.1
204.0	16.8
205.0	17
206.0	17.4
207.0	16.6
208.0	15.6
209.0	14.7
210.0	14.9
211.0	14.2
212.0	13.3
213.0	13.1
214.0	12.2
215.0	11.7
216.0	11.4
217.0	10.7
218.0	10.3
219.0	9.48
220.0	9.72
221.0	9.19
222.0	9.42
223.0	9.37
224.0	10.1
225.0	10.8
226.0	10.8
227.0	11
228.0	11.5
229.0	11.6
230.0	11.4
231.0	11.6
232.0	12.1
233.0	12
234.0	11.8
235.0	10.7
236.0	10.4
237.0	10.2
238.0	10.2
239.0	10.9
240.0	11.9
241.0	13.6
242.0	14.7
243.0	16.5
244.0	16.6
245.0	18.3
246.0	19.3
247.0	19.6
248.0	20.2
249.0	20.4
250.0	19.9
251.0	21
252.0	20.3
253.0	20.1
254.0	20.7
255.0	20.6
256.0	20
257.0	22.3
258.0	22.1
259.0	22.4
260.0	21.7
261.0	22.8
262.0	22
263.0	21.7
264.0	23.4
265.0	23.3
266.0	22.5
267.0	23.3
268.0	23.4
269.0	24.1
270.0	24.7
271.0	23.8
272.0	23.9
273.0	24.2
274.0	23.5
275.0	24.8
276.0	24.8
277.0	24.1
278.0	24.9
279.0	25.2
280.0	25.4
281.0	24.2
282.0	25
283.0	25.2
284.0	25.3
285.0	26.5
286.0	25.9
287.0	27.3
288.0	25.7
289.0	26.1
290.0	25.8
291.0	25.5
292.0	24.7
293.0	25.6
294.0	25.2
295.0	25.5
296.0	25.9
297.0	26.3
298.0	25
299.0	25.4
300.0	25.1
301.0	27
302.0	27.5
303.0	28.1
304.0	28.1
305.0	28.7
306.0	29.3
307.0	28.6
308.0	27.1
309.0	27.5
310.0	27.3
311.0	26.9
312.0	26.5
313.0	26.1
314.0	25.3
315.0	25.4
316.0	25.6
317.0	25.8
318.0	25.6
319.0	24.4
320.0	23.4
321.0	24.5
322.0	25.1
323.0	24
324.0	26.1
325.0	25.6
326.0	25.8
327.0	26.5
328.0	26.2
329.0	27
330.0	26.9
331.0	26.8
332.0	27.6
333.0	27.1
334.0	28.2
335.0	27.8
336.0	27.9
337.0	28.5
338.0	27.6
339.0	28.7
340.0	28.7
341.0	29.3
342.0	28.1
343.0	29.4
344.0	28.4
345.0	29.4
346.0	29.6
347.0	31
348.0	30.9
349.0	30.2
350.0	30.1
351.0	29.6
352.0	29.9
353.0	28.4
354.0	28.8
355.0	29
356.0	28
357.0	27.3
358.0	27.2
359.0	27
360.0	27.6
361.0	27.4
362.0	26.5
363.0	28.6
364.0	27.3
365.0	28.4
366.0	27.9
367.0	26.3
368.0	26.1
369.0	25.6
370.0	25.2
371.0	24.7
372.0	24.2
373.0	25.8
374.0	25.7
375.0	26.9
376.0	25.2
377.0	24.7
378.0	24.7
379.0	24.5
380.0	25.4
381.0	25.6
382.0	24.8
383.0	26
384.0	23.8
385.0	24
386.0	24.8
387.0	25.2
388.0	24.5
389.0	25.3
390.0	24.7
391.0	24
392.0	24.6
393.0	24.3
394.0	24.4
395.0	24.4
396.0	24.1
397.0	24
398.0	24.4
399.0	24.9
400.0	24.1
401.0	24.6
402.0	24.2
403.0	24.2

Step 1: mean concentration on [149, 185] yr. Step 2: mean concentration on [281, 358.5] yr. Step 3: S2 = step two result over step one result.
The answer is 1.5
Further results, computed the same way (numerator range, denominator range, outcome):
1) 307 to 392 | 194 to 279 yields 1.57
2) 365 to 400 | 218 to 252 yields 1.89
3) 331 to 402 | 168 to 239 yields 1.73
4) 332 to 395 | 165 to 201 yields 1.44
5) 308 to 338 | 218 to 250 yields 2.05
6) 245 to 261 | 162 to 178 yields 1.12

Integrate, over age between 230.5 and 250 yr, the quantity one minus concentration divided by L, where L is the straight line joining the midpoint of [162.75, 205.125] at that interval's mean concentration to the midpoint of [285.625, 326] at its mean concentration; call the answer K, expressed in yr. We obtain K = 6.8 yr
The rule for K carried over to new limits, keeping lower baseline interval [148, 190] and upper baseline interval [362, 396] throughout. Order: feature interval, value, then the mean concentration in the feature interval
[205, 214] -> 2.27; 14.9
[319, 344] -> -3.19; 26.9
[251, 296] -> -3.67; 23.8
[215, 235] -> 9.48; 10.8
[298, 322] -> -3.37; 26.4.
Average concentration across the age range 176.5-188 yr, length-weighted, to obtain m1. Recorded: 19.2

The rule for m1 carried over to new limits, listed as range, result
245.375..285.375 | 22.8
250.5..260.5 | 21.1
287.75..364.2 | 27.2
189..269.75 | 16.3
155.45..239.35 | 15.8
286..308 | 26.5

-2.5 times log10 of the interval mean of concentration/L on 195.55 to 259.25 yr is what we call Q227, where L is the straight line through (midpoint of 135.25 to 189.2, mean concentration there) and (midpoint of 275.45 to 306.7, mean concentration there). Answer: 0.44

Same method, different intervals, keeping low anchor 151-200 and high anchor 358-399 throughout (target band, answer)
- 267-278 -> -0.10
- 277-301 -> -0.14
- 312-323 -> -0.08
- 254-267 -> -0.03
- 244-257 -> 0.06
